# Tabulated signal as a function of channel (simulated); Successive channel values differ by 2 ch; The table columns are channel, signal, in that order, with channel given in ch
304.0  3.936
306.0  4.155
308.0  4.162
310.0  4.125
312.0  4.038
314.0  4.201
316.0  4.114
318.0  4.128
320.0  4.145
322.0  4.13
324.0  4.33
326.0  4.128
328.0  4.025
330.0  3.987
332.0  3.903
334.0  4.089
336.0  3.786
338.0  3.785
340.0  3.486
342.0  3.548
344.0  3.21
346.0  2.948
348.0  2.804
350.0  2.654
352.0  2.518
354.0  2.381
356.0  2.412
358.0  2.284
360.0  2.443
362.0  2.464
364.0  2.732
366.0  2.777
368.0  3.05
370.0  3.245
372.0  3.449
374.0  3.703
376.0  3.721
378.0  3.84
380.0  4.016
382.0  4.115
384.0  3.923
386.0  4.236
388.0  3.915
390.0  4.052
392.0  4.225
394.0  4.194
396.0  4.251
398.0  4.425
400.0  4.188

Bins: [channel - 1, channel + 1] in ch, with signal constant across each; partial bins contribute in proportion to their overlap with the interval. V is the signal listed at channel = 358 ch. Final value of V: 2.284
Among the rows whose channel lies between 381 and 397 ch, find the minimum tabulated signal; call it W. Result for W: 3.915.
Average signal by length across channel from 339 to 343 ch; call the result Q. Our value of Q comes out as 3.52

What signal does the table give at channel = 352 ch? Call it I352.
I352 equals 2.518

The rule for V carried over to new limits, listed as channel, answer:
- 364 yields 2.732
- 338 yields 3.785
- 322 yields 4.13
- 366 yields 2.777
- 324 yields 4.33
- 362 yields 2.464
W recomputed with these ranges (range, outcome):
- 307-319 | 4.038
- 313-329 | 4.025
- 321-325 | 4.13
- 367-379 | 3.05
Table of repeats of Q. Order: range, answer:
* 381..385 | 4.02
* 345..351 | 2.8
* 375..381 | 3.86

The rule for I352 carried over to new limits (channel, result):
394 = 4.194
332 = 3.903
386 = 4.236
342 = 3.548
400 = 4.188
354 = 2.381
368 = 3.05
